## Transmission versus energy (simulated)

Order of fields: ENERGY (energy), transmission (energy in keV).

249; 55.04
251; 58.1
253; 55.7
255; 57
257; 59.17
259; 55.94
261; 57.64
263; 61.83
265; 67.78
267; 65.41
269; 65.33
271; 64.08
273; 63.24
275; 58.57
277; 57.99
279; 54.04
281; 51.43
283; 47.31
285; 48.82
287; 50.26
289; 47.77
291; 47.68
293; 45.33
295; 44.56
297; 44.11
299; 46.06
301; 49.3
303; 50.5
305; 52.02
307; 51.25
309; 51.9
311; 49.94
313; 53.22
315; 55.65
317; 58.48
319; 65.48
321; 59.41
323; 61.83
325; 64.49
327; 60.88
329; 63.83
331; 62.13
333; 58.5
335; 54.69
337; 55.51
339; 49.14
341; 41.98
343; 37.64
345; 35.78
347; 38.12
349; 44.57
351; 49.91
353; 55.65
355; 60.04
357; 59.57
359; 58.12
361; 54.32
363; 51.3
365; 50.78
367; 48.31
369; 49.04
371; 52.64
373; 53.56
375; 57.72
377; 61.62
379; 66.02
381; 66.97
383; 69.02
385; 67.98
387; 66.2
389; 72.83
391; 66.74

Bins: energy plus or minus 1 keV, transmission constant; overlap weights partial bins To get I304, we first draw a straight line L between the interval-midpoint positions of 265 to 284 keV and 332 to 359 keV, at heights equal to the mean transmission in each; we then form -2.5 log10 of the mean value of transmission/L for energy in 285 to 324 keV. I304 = 0.06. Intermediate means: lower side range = 59.1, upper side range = 49.6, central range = 51.8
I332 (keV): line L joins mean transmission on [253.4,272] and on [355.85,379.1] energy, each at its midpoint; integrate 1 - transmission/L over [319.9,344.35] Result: 0.7 keV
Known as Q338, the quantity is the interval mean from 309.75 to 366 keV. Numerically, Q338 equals 54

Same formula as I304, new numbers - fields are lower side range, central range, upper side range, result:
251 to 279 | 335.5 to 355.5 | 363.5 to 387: 0.26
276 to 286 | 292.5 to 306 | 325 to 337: 0.16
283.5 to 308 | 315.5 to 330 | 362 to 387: -0.20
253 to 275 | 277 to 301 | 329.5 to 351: 0.18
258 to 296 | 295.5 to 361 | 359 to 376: 0.02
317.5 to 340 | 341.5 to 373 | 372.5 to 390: 0.25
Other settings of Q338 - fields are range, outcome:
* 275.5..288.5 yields 51.8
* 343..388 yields 54.9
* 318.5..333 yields 62.2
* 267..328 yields 54.2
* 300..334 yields 57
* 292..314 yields 48.9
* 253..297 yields 55.5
